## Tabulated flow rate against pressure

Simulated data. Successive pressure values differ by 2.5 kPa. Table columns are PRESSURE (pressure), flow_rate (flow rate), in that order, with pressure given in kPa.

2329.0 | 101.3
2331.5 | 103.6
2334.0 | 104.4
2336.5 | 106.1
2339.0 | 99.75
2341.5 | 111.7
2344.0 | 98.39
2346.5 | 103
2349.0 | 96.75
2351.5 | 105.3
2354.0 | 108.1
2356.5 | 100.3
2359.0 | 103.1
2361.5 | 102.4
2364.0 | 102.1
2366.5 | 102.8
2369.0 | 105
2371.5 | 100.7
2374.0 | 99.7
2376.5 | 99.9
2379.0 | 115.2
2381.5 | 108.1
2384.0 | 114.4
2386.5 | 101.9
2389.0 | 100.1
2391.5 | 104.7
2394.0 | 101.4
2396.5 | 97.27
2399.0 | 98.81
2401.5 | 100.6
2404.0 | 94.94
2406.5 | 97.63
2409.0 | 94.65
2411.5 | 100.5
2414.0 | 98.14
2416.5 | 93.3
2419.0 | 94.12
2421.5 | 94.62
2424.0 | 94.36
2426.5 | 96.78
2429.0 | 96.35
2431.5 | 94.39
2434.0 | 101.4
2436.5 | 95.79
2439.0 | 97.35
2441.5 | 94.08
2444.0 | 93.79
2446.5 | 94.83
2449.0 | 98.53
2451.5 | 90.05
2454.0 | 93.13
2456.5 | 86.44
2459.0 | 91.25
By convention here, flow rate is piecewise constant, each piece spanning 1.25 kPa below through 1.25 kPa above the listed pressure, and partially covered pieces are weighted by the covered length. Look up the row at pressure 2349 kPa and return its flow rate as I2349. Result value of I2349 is 96.75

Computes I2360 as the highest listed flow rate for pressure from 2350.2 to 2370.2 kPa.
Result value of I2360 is 108.1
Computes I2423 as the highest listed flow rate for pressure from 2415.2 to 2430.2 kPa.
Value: 96.78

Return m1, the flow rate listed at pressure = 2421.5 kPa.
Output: 94.62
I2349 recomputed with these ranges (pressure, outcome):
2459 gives 91.25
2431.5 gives 94.39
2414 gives 98.14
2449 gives 98.53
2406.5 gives 97.63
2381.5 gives 108.1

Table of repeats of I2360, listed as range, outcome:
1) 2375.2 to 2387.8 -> 115.2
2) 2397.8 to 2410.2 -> 100.6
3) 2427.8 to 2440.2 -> 101.4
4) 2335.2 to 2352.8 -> 111.7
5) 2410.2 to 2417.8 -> 100.5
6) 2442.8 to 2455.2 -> 98.53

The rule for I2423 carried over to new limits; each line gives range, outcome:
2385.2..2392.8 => 104.7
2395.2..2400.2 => 98.81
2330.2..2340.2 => 106.1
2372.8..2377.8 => 99.9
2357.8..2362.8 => 103.1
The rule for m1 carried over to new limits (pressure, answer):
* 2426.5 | 96.78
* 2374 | 99.7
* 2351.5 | 105.3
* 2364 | 102.1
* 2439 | 97.35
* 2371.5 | 100.7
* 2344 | 98.39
